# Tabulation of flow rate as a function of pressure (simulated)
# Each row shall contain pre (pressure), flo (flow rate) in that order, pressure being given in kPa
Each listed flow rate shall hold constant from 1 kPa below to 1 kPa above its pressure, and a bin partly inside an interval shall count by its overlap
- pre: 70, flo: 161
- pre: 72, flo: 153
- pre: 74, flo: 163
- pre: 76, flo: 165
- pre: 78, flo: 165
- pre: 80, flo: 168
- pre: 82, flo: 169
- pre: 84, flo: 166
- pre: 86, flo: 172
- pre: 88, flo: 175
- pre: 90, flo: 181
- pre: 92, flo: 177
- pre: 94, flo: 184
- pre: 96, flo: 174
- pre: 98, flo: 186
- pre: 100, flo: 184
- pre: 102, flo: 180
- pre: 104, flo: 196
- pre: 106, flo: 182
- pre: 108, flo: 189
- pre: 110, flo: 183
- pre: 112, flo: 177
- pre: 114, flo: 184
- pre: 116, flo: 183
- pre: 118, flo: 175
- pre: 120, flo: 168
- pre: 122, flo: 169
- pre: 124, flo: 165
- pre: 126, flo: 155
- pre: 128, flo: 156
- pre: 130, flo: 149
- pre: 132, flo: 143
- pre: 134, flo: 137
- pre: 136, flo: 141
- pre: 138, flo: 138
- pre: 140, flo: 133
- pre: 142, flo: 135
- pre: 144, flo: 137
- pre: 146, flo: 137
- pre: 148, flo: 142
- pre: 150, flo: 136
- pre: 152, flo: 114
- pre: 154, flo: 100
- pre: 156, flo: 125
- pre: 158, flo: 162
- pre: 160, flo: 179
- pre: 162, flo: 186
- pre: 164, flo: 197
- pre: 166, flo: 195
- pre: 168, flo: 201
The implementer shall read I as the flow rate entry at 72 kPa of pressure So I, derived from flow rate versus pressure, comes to 153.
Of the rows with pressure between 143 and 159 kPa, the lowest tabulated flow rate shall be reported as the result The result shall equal 100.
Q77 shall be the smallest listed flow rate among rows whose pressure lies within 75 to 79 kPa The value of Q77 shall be 165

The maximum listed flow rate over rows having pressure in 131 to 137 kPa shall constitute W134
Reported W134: 143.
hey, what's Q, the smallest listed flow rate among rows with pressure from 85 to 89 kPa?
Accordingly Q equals 172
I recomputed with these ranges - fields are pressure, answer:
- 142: 135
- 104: 196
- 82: 169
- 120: 168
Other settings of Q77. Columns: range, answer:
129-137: 137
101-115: 177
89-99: 174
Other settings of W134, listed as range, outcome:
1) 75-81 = 168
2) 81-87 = 172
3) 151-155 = 114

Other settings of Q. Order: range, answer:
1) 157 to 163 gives 162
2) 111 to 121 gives 168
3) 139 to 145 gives 133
